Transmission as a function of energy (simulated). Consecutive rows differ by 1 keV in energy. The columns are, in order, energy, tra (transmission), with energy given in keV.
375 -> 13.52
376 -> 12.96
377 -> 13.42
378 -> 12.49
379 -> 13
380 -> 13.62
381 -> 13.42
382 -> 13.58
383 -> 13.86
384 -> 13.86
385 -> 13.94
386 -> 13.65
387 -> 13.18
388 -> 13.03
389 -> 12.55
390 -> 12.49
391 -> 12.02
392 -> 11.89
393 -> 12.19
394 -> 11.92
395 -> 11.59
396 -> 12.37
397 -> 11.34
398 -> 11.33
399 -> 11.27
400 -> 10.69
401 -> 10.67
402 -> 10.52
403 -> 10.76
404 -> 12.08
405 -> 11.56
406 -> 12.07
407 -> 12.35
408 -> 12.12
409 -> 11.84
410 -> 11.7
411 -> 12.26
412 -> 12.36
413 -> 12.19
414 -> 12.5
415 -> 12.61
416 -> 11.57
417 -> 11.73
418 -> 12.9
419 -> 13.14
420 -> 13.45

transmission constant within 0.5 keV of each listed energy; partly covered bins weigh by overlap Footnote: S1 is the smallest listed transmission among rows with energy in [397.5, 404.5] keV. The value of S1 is 10.52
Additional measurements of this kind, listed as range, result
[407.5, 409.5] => 11.84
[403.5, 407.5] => 11.56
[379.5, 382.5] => 13.42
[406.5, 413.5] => 11.7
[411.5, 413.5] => 12.19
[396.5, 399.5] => 11.27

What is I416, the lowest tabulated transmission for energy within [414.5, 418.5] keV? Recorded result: 11.57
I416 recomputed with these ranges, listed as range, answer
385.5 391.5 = 12.02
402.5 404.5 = 10.76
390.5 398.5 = 11.33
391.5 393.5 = 11.89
